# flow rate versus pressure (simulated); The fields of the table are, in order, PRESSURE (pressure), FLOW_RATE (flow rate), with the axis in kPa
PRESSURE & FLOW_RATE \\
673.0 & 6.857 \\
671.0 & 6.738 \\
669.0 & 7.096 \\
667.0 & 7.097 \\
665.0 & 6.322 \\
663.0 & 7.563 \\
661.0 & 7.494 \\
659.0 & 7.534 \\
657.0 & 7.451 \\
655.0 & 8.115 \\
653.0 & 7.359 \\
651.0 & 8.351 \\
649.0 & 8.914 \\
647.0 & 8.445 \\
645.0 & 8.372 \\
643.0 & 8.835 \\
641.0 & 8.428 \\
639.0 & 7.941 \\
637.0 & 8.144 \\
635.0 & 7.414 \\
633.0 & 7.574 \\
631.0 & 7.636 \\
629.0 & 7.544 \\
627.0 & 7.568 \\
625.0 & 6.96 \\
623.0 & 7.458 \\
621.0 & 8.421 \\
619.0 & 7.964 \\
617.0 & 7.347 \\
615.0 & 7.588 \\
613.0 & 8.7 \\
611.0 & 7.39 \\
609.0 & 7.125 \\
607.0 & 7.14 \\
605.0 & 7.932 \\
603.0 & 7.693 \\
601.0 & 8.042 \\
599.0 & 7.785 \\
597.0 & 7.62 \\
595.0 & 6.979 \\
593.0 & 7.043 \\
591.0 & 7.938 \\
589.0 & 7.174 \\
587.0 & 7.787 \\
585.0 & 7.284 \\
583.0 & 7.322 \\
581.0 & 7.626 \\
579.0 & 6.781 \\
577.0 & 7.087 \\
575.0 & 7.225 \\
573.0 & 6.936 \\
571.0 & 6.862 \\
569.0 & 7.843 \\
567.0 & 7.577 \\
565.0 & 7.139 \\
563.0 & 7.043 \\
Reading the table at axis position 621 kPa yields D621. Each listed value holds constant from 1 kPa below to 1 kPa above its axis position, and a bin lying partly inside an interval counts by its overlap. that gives 8.421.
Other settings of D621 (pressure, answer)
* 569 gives 7.843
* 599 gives 7.785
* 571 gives 6.862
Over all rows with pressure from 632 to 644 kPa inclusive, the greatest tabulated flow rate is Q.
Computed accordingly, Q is 8.835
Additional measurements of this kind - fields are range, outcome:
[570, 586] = 7.626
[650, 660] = 8.351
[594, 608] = 8.042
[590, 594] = 7.938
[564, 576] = 7.843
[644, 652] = 8.914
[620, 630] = 8.421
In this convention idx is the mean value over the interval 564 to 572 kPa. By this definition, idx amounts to 7.36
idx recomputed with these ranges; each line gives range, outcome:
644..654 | 8.29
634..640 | 7.83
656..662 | 7.49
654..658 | 7.78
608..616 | 7.7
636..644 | 8.34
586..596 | 7.38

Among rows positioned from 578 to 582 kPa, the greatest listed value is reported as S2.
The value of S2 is 7.626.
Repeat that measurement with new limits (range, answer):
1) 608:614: 8.7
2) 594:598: 7.62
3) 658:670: 7.563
